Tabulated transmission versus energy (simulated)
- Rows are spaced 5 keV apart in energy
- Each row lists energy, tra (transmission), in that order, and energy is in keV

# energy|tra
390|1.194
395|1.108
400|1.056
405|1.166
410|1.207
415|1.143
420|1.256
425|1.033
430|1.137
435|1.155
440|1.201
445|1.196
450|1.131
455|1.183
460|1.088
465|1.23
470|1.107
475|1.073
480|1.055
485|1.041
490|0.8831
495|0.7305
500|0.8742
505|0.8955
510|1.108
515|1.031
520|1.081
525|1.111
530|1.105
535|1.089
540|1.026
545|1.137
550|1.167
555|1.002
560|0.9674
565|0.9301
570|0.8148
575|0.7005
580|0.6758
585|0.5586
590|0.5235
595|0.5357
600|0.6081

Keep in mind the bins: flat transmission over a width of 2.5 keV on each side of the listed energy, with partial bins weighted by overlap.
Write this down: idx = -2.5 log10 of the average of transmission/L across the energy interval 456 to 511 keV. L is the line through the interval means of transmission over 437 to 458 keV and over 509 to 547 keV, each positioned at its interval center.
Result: 0.128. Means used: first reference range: 1.18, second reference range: 1.08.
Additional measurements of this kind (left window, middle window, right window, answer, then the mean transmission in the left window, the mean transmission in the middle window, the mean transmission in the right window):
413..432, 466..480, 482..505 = -0.15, 1.14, 1.1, 0.887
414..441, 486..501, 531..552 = 0.31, 1.15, 0.846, 1.1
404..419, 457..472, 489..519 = -0.11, 1.18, 1.14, 0.93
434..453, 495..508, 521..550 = 0.29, 1.17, 0.864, 1.1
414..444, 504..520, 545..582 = -0.03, 1.16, 1.03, 0.913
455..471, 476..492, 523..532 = 0.14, 1.15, 1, 1.11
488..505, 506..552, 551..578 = -0.25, 0.837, 1.09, 0.895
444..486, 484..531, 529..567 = 0.11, 1.12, 0.98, 1.05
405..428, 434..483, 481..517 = -0.09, 1.16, 1.14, 0.941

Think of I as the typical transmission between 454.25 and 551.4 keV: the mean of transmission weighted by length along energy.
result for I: 1.05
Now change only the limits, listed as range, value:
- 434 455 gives 1.17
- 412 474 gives 1.15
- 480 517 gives 0.944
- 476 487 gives 1.05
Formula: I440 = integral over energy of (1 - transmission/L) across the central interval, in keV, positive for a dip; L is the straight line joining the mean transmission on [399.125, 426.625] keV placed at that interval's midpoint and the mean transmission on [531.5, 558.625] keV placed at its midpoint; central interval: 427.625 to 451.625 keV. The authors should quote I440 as -0.6 keV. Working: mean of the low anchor 1.15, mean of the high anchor 1.08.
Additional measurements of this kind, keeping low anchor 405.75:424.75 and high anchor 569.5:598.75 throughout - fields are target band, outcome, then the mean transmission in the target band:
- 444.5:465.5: -2.2 keV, 1.16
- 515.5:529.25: -4.4 keV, 1.09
